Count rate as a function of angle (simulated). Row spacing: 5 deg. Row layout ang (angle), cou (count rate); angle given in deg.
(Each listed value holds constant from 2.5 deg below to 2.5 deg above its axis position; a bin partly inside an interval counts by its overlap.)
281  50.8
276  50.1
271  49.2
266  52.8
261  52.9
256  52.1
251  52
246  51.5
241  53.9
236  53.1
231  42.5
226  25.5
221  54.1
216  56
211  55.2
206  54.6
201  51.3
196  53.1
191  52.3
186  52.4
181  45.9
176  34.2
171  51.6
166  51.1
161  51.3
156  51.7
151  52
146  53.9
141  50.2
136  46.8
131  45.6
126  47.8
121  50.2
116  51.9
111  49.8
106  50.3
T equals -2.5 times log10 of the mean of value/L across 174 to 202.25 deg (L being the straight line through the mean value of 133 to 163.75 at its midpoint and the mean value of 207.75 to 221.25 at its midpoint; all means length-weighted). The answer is 0.112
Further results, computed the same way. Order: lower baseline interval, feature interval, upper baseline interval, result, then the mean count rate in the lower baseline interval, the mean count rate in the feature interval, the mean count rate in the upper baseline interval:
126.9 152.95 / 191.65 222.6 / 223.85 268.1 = -0.11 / 49.5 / 53.9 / 48.6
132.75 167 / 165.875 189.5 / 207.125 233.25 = 0.06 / 50.9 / 46.9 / 47.1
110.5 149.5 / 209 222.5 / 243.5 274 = -0.09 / 49.6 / 55.2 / 51.7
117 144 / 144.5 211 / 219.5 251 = -0.06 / 48.4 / 50.5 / 46.9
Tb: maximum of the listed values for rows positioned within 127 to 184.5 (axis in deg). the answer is 53.9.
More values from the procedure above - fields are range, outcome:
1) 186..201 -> 53.1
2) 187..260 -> 56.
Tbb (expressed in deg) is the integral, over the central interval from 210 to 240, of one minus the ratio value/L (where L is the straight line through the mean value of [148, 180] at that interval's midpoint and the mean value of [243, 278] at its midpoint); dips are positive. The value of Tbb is 1.7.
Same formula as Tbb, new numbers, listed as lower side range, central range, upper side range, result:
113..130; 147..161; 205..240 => -0.8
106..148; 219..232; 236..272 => 2.9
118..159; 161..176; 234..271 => 0.6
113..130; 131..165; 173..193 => -1.8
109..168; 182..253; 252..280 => 0.7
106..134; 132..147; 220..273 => -0.1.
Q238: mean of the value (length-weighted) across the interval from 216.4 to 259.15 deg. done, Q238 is 48.5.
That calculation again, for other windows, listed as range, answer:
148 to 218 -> 50.9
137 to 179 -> 49.4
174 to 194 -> 46.7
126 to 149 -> 49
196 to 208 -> 52.9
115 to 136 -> 48.4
